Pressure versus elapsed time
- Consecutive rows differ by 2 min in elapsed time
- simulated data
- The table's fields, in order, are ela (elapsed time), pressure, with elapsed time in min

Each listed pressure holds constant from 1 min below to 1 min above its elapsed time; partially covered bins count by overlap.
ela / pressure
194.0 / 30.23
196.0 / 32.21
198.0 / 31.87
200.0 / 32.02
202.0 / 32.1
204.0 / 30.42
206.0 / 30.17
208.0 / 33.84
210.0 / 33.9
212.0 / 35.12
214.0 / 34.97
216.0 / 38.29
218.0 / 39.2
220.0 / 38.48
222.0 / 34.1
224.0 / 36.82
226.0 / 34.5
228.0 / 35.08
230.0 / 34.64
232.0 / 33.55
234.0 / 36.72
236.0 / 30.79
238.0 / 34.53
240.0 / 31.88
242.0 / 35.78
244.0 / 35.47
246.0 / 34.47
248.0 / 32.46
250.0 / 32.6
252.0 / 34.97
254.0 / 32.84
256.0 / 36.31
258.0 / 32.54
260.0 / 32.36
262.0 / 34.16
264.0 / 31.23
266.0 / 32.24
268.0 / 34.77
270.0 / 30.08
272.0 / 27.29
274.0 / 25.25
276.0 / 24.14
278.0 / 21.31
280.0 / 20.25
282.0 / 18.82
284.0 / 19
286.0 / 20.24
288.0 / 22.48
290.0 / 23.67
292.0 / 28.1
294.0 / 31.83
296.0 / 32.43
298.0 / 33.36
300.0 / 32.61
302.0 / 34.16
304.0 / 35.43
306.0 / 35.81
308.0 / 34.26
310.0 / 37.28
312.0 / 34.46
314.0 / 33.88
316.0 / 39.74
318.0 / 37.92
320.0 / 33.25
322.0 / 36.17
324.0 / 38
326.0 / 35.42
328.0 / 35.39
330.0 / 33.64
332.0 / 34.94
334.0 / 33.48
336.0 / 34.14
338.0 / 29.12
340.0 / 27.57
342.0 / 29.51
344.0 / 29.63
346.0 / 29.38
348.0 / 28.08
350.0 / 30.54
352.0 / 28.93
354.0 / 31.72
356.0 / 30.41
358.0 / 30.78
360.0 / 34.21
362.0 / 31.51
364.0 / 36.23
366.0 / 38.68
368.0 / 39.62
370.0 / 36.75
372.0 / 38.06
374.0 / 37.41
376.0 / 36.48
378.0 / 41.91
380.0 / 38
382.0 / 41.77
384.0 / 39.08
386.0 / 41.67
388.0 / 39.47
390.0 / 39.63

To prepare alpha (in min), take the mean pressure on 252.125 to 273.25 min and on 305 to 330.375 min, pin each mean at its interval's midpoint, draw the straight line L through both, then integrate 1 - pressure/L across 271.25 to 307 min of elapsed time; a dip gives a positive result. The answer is 7.48 min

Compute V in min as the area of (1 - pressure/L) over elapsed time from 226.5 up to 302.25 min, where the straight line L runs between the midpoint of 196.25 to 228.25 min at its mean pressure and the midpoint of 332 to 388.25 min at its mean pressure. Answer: 8.81 min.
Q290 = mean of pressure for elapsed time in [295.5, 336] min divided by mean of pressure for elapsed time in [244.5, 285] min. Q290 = 1.2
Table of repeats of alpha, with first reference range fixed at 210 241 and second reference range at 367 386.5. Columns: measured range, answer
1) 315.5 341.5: 2.4 min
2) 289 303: 2.3 min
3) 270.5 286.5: 6.2 min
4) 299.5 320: 1.0 min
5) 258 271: 1.3 min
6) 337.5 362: 5.3 min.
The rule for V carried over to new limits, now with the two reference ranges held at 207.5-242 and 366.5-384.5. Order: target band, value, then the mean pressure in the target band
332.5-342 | 1.69 min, 31.1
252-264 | 0.79 min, 33.6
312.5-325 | 0.33 min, 36.4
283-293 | 3.81 min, 22.7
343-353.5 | 2.39 min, 29.4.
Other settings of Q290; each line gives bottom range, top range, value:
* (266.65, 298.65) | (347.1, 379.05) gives 1.34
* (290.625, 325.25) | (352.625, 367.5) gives 0.97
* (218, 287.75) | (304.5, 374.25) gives 1.09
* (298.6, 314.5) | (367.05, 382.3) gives 1.11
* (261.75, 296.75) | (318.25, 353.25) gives 1.23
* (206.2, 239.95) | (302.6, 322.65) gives 1.02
